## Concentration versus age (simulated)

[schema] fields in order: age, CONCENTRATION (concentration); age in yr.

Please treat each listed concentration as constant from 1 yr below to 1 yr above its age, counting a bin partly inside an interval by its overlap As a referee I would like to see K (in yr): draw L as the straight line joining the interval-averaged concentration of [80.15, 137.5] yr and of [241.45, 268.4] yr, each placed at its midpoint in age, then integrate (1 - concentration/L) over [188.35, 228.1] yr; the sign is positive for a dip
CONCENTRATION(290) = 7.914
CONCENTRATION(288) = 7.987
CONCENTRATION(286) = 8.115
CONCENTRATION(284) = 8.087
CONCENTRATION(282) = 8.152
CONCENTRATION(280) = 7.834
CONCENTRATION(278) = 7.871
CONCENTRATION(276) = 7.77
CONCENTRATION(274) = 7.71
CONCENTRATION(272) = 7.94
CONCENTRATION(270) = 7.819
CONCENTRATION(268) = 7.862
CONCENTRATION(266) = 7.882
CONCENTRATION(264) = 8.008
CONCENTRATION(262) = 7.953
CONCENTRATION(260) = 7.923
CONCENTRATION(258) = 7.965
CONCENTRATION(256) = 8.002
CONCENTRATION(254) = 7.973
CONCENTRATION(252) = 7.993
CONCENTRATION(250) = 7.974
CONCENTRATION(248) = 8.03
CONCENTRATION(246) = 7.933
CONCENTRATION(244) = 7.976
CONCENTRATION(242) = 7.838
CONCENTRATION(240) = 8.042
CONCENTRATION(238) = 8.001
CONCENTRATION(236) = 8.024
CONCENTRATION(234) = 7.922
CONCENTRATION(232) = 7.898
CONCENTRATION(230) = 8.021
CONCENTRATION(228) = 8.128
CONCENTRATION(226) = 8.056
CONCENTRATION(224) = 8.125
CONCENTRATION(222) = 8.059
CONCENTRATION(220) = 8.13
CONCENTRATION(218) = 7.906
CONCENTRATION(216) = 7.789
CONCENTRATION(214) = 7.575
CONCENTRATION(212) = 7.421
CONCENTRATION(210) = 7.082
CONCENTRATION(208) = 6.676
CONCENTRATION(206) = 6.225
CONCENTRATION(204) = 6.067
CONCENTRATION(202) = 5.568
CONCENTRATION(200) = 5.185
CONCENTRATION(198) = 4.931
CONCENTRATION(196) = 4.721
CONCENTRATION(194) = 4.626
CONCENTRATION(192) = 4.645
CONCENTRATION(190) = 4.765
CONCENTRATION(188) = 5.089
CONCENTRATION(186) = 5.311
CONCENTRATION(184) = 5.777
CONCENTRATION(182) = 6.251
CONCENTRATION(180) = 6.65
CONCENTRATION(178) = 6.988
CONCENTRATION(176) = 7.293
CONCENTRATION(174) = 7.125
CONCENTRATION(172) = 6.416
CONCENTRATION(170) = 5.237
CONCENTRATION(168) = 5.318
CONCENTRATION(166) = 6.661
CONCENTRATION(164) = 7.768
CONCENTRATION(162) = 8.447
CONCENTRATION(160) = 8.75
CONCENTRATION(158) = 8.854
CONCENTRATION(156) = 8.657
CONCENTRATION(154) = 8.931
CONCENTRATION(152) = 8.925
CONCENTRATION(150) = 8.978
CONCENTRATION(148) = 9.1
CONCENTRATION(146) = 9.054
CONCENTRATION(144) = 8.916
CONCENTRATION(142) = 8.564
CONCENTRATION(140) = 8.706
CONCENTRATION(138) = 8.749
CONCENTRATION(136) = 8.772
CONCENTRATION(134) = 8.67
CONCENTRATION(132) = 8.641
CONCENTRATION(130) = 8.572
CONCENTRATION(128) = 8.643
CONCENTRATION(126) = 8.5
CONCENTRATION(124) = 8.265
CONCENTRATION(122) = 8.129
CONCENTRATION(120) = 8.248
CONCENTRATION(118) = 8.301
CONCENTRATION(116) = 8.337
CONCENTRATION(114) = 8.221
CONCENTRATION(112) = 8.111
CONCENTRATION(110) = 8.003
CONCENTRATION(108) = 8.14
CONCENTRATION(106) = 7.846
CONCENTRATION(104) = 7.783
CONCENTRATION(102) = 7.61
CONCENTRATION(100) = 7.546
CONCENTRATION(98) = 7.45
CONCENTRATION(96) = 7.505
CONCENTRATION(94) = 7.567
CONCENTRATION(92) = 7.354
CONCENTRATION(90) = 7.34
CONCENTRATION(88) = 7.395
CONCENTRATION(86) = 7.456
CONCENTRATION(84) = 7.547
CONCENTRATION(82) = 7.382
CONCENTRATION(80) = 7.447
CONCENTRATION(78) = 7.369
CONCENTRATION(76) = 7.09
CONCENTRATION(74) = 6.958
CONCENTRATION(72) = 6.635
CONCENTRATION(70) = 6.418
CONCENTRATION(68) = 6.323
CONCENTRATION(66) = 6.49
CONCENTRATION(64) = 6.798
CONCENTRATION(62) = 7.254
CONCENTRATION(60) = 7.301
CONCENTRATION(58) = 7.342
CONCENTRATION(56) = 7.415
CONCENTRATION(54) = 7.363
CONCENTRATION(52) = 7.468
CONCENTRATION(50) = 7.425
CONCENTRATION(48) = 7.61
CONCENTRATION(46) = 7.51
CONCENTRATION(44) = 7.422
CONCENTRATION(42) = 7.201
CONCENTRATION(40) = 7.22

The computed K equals 7.2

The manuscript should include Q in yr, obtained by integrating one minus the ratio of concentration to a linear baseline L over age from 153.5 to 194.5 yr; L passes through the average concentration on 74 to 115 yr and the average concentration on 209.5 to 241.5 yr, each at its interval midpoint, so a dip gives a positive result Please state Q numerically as 6.0 yr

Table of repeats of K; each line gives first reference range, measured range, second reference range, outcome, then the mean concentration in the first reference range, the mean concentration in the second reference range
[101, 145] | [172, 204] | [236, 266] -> 9.7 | 8.35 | 7.97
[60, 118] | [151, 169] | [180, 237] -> -2.8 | 7.42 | 6.64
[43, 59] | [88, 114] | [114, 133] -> 1.3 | 7.44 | 8.39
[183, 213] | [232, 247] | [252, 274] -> -1.9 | 5.61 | 7.93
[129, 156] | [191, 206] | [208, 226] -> 5.3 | 8.81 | 7.72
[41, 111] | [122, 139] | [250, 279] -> -2.4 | 7.34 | 7.91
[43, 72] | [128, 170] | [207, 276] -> -4.9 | 7.13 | 7.87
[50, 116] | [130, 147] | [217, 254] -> -2.5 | 7.39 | 8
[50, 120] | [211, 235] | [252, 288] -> -0.3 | 7.44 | 7.94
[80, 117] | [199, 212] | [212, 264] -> 2.7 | 7.69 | 7.96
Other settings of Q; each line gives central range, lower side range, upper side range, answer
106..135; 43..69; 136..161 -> 0.1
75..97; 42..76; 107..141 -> 0.7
